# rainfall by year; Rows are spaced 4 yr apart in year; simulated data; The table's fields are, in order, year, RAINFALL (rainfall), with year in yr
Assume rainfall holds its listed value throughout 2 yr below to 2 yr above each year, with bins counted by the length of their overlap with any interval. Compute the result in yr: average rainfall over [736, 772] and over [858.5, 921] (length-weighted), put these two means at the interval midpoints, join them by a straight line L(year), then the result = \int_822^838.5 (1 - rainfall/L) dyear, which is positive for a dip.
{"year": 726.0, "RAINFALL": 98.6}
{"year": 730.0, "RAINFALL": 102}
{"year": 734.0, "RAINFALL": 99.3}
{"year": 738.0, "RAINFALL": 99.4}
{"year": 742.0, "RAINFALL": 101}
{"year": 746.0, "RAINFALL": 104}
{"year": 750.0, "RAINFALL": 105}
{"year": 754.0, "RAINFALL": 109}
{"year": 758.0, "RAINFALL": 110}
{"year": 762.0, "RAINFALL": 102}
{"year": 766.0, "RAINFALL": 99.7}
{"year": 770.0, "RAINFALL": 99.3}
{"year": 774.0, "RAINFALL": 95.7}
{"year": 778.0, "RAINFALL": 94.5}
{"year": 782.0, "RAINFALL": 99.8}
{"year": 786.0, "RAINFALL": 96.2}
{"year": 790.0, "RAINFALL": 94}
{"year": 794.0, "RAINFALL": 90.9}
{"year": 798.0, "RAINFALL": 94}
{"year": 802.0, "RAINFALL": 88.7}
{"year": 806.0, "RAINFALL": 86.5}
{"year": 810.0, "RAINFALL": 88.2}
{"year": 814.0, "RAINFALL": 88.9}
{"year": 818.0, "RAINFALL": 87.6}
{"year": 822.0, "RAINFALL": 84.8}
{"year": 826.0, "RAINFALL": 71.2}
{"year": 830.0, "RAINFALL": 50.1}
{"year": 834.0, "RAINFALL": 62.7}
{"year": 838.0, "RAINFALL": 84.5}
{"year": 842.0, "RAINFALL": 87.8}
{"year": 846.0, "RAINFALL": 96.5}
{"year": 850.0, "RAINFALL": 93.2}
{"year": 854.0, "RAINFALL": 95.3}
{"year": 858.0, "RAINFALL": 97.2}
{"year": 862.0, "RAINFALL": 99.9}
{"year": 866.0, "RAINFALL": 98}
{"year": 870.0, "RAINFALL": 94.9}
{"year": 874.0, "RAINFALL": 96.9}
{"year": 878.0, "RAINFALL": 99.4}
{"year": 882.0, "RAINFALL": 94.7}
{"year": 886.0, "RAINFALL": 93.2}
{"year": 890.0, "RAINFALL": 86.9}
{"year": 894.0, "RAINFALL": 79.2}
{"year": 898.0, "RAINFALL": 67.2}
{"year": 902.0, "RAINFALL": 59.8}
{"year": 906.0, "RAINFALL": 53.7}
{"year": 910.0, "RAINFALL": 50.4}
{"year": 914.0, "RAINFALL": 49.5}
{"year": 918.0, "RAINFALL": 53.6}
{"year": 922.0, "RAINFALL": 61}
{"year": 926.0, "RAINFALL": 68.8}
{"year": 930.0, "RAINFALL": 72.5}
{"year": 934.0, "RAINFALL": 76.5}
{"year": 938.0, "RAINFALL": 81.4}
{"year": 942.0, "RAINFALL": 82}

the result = 4.0 yr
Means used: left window 103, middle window 67.7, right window 78.7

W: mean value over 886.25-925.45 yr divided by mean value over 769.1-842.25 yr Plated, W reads 0.7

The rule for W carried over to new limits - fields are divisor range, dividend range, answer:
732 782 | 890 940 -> 0.64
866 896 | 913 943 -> 0.74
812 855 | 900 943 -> 0.78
